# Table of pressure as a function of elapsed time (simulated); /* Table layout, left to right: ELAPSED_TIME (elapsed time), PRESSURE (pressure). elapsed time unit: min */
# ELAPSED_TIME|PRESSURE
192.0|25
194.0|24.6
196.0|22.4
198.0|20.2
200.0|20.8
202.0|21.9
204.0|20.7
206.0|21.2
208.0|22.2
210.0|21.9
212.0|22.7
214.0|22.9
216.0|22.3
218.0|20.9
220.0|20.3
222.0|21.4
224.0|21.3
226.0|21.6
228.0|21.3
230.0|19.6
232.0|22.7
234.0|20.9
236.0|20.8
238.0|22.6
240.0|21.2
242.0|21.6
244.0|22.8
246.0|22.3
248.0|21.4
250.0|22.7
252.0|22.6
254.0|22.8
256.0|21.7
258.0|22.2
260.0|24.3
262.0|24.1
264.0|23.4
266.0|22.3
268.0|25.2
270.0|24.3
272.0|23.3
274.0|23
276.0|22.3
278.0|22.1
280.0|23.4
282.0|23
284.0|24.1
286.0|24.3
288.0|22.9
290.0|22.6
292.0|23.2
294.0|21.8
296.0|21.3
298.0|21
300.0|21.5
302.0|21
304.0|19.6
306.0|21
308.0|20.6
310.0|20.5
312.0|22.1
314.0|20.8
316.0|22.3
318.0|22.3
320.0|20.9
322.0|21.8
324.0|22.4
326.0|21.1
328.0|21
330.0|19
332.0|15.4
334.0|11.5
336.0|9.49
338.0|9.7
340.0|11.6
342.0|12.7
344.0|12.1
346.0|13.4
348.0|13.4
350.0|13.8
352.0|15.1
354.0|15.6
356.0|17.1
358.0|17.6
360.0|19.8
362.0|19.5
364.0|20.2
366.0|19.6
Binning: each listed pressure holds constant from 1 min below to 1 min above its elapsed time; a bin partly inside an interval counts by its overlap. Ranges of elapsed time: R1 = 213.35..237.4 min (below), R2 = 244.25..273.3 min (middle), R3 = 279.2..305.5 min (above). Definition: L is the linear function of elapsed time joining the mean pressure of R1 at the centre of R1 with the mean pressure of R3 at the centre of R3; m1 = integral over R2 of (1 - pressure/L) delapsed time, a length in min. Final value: -1.66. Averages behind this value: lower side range 21.3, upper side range 22.3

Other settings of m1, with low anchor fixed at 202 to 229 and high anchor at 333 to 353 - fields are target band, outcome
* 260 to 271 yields -3.6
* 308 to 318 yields -4.8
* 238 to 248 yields -1.2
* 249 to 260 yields -2.2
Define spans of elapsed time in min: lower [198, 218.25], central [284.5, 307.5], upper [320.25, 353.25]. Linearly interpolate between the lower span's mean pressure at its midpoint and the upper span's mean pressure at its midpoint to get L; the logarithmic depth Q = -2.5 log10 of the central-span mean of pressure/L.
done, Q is -0.25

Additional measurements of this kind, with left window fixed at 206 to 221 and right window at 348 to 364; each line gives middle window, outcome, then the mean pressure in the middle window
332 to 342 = 0.48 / 11.3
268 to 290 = -0.19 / 23.3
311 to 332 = -0.17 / 21.1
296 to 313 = -0.12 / 20.9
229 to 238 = 0.00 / 21.2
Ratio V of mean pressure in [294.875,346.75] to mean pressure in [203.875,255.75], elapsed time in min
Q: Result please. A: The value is 0.8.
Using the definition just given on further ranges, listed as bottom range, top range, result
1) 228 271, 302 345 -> 0.81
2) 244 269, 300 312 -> 0.91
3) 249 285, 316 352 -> 0.70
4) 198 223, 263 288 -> 1.08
